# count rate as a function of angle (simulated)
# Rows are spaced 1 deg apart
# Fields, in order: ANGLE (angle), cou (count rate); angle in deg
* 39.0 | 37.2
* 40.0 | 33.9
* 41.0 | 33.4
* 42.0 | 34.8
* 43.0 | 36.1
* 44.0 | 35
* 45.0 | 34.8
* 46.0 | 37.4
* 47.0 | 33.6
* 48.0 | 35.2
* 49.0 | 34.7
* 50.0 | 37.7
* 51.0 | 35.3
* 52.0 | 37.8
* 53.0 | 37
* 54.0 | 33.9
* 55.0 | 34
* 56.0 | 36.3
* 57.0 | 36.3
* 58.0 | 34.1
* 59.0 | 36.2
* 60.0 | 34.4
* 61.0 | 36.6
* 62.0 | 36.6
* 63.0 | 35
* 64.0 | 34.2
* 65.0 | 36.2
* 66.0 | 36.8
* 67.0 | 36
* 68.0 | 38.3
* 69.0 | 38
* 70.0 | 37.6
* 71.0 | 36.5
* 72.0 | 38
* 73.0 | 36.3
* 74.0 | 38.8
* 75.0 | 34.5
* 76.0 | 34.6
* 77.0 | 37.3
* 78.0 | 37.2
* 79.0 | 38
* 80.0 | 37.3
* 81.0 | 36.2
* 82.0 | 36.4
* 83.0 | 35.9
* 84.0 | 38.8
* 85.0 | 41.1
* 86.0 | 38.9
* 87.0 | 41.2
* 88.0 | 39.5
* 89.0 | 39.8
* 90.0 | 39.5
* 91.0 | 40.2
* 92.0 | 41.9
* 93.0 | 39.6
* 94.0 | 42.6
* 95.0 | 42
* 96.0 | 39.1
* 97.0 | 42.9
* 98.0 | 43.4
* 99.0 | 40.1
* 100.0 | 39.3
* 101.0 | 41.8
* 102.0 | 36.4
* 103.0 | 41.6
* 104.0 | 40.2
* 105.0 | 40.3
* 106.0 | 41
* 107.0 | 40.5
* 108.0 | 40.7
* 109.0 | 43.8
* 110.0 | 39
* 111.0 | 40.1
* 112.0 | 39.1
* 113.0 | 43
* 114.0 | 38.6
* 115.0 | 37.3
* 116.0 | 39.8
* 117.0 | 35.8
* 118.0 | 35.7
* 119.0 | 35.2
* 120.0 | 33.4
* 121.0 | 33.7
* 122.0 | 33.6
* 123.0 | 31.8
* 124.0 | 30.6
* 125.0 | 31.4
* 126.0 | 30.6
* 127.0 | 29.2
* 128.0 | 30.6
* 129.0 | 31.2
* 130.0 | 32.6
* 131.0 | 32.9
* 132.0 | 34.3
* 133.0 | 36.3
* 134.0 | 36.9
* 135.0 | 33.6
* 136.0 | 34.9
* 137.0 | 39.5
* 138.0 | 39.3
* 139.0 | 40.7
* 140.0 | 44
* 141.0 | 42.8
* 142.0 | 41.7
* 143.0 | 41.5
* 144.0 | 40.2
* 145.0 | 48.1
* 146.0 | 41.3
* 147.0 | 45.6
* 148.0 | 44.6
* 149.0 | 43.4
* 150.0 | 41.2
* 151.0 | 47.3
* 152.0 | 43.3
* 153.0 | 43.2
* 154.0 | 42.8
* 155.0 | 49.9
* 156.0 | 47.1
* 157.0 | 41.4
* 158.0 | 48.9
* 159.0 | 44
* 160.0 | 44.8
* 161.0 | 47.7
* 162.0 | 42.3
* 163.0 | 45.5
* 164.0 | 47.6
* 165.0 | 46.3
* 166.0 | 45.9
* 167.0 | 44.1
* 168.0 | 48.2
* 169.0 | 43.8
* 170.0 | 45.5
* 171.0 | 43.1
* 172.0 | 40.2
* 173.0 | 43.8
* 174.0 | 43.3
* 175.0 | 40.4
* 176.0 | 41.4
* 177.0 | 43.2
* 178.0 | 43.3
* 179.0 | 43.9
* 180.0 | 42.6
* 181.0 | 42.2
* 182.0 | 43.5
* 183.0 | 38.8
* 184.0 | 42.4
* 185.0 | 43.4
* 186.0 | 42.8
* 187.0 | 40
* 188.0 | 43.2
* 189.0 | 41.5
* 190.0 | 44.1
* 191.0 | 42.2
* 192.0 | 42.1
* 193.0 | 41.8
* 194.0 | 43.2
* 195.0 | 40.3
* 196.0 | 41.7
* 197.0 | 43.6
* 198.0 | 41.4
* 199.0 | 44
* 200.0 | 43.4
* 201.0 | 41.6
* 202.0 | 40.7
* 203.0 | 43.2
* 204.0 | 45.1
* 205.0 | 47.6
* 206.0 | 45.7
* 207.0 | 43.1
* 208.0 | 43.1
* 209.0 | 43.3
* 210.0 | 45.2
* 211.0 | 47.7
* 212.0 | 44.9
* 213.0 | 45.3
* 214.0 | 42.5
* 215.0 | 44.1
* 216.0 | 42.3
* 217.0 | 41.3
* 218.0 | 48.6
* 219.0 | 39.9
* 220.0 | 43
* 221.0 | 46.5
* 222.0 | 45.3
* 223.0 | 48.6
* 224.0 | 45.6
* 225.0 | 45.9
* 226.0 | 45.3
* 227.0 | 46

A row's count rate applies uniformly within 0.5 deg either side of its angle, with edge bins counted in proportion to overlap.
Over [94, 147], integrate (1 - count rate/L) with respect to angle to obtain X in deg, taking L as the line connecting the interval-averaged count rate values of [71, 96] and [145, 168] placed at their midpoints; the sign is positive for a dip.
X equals 4.7 deg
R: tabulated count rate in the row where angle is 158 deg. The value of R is 48.9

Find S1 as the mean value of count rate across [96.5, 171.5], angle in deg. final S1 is 40.3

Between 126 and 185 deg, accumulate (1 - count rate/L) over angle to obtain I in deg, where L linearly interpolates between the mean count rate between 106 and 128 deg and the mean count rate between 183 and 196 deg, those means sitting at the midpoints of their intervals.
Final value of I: -3.5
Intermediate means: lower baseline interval 36.3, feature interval 41.8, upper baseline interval 42.1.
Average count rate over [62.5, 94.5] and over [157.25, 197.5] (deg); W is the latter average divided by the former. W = 1.1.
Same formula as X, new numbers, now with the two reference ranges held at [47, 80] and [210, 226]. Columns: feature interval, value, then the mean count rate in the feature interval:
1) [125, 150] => 1.4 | 38.1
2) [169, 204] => 0.5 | 42.5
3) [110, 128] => 1.9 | 35.2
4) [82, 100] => -1.2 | 40.2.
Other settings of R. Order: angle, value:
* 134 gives 36.9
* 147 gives 45.6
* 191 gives 42.2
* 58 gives 34.1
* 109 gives 43.8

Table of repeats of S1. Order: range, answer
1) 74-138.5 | 37.6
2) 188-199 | 42.3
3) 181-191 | 42.2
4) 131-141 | 37.7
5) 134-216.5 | 43.2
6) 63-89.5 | 37.4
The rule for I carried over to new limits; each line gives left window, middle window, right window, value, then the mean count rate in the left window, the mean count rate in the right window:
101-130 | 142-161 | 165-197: -2.1 deg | 36.6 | 42.8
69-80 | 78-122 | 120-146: -3.2 deg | 37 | 36.1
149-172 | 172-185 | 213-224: 0.7 deg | 45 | 44.3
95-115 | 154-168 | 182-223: -1.2 deg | 40.5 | 43.3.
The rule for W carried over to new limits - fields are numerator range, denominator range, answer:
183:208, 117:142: 1.22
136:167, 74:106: 1.12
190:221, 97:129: 1.16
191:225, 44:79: 1.21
